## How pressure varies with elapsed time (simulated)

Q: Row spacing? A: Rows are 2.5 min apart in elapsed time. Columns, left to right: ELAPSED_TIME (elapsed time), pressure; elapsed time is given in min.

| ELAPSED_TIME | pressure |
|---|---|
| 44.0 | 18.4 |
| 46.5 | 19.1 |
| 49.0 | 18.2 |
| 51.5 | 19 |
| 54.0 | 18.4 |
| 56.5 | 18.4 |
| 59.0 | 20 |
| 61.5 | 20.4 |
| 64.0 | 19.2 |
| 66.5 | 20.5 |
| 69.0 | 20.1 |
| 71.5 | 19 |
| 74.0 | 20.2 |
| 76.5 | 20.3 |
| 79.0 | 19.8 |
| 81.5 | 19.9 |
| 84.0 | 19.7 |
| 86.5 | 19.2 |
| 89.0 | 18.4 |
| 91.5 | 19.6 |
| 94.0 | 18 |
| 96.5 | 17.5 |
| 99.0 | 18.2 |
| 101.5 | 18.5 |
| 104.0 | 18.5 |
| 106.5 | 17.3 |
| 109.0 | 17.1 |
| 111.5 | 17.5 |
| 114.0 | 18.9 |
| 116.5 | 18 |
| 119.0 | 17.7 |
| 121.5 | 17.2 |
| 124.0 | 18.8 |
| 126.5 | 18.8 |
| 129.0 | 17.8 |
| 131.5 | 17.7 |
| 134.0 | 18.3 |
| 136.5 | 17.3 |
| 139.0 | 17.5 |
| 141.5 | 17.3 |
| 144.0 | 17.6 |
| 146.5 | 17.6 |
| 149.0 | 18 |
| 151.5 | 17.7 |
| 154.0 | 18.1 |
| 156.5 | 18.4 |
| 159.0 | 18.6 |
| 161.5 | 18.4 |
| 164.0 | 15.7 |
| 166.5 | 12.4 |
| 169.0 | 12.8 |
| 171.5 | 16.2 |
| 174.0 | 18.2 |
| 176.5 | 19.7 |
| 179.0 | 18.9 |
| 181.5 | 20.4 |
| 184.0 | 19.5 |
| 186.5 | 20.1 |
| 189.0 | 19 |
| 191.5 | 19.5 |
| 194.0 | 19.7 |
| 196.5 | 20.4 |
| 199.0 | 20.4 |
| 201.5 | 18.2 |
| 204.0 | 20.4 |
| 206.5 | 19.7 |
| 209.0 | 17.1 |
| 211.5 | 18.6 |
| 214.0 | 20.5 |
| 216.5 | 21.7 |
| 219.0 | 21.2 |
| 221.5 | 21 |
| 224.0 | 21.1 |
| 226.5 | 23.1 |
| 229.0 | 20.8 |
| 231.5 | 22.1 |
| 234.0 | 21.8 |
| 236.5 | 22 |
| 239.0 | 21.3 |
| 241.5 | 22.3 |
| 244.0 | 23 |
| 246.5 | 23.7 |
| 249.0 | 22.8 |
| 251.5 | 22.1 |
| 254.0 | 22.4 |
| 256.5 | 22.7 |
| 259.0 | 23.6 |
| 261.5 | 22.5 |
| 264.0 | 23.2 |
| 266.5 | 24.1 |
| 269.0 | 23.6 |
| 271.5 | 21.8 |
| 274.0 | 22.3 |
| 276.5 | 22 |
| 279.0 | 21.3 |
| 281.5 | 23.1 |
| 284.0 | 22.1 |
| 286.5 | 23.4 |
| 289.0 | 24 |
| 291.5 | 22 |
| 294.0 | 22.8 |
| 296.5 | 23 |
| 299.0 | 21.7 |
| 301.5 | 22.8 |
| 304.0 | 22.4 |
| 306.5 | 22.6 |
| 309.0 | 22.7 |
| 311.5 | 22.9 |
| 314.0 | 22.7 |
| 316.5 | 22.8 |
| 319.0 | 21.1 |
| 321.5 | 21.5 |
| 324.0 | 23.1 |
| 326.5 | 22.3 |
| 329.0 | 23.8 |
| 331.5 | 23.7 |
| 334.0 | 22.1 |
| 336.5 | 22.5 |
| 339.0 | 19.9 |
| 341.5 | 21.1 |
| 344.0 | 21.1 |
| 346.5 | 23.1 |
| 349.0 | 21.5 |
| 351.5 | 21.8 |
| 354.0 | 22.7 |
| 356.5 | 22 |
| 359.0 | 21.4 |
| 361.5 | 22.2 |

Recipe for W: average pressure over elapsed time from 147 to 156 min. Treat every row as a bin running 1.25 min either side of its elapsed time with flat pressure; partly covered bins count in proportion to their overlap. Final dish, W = 17.9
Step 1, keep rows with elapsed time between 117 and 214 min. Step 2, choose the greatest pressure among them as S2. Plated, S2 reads 20.5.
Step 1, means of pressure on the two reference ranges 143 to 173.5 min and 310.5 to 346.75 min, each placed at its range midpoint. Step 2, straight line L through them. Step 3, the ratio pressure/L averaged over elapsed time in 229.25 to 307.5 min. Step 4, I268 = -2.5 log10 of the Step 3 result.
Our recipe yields -0.12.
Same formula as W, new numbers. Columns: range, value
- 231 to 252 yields 22.4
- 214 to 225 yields 21.2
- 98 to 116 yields 18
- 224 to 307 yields 22.5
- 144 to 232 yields 19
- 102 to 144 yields 17.9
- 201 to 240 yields 20.7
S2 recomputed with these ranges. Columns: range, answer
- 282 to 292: 24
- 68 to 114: 20.3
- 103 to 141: 18.9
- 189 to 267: 24.1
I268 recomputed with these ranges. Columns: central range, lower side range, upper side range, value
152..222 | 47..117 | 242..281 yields 0.13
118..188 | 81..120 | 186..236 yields 0.09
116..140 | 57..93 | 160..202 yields 0.06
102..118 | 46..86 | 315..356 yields 0.12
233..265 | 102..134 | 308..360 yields -0.10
